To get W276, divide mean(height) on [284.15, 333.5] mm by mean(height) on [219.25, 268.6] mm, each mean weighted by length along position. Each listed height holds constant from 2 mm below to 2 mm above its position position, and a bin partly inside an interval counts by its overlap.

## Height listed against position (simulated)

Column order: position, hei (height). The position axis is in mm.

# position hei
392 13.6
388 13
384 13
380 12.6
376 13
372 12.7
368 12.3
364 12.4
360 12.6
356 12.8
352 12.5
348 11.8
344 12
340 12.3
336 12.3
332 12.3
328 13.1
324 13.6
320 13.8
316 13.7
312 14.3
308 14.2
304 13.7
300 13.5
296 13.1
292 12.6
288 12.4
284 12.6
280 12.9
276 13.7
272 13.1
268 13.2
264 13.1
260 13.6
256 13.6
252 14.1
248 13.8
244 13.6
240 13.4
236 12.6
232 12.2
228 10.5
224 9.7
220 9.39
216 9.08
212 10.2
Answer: 1.06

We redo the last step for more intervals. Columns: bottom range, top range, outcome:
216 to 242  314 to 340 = 1.17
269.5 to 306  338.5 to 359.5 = 0.94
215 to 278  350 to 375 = 1.01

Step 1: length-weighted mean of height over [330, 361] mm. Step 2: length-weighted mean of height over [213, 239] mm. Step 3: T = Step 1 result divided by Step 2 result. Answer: 1.2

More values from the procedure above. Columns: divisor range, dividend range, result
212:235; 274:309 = 1.28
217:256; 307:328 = 1.14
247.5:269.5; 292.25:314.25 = 1.01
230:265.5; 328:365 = 0.93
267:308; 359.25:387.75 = 0.97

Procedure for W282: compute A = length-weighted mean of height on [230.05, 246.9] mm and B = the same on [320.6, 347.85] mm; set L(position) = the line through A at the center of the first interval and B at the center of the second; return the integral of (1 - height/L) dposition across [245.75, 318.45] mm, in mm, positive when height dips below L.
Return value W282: -3.31 mm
